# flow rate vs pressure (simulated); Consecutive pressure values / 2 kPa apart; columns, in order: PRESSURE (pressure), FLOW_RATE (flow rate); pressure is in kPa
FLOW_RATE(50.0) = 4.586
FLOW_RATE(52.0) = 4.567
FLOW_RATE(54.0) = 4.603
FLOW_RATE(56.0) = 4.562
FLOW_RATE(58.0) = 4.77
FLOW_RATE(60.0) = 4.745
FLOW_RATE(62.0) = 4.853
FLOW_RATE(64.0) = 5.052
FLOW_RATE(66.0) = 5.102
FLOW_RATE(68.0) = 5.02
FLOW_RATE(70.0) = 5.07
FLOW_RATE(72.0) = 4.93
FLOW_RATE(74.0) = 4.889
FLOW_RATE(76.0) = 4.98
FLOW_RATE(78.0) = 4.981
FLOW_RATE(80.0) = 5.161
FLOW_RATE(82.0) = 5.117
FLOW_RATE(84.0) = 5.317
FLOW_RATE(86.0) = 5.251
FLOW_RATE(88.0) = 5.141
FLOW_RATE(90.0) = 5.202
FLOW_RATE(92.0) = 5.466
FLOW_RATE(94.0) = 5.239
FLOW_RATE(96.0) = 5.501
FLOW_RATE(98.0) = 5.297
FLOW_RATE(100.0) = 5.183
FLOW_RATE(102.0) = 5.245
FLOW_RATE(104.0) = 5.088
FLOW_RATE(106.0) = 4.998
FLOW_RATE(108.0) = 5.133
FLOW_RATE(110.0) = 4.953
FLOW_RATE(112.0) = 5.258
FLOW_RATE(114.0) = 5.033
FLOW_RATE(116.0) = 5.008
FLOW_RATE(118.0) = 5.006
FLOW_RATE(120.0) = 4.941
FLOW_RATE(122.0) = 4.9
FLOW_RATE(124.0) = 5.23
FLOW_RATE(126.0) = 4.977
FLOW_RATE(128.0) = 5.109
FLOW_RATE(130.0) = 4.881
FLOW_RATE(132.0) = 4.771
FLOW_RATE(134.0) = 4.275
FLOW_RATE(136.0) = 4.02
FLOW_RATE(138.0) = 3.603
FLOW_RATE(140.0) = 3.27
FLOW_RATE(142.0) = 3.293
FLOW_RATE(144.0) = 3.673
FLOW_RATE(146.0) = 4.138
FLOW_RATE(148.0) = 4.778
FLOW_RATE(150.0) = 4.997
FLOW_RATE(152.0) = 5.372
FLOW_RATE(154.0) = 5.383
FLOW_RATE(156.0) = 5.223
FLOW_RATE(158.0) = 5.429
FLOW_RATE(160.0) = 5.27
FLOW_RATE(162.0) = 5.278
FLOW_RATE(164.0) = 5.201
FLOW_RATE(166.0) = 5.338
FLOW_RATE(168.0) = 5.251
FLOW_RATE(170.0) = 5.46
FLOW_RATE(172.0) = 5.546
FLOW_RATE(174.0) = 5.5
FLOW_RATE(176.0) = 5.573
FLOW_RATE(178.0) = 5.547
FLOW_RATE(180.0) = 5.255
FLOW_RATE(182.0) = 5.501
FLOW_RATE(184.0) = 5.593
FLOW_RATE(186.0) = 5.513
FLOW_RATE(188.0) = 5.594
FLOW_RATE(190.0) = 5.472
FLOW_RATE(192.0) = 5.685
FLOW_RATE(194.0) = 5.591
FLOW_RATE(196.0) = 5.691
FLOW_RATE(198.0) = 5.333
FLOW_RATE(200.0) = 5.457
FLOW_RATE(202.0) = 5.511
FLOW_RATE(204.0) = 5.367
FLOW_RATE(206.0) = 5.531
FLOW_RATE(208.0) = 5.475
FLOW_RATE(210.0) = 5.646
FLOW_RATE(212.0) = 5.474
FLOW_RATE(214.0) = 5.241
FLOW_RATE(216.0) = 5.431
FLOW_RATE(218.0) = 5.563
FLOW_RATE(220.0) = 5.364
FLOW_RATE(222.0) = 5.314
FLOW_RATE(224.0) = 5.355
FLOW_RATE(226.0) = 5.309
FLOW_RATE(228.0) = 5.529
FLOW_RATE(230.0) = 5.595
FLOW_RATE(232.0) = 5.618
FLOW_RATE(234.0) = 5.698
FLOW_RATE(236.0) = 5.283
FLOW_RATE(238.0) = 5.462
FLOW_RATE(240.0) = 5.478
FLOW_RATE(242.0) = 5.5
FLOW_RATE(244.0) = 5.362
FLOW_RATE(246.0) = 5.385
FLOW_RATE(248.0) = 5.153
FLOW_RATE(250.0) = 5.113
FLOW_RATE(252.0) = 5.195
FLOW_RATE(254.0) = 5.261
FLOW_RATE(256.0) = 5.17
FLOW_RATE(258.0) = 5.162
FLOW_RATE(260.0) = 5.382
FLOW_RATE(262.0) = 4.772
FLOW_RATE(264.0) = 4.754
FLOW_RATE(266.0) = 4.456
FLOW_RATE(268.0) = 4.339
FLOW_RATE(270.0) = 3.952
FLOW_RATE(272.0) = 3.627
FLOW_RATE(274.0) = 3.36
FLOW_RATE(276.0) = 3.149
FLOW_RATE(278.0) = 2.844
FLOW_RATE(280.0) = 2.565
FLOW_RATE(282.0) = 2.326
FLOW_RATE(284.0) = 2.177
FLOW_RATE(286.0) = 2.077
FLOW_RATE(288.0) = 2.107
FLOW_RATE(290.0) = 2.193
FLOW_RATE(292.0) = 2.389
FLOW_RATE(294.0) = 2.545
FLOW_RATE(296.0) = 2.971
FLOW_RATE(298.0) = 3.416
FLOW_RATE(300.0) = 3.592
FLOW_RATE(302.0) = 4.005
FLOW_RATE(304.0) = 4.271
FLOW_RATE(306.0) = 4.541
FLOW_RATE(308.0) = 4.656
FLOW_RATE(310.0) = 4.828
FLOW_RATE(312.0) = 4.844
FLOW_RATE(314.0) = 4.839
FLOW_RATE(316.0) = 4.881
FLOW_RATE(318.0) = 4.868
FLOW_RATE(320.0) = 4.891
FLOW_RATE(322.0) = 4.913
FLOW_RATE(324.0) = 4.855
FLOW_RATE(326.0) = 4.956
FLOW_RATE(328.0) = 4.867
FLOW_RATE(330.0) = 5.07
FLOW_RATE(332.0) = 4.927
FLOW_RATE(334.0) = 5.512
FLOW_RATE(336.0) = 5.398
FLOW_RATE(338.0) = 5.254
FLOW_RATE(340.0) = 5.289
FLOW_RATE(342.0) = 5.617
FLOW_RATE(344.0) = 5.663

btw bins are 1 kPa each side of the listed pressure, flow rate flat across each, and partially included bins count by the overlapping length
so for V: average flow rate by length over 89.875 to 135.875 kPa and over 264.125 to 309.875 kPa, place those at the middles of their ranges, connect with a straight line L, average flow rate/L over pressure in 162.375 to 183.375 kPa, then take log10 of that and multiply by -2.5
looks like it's -0.21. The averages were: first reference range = 5.05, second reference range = 3.31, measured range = 5.42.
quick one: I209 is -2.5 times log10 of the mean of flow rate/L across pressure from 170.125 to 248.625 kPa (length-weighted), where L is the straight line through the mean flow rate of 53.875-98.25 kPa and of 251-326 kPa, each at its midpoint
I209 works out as -0.24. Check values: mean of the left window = 5.06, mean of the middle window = 5.48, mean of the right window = 3.96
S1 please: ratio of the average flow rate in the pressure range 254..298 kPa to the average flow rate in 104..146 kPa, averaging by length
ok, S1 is 0.75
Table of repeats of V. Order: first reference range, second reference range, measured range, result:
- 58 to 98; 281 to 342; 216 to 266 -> -0.20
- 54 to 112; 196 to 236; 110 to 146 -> 0.15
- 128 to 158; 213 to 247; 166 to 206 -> -0.11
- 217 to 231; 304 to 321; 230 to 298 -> 0.24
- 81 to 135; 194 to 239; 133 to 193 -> 0.06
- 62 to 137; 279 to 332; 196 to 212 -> -0.23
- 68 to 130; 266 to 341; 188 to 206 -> -0.20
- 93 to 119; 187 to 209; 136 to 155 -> 0.24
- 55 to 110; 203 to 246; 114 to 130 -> 0.04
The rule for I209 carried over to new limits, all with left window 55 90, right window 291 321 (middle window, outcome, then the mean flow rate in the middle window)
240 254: -0.22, 5.3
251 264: -0.19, 5.13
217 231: -0.22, 5.43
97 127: -0.05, 5.08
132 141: 0.22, 3.9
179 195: -0.21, 5.53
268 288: 0.39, 2.93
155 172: -0.15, 5.32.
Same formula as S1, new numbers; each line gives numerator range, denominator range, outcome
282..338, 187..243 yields 0.74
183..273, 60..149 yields 1.08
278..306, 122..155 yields 0.64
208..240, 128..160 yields 1.21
